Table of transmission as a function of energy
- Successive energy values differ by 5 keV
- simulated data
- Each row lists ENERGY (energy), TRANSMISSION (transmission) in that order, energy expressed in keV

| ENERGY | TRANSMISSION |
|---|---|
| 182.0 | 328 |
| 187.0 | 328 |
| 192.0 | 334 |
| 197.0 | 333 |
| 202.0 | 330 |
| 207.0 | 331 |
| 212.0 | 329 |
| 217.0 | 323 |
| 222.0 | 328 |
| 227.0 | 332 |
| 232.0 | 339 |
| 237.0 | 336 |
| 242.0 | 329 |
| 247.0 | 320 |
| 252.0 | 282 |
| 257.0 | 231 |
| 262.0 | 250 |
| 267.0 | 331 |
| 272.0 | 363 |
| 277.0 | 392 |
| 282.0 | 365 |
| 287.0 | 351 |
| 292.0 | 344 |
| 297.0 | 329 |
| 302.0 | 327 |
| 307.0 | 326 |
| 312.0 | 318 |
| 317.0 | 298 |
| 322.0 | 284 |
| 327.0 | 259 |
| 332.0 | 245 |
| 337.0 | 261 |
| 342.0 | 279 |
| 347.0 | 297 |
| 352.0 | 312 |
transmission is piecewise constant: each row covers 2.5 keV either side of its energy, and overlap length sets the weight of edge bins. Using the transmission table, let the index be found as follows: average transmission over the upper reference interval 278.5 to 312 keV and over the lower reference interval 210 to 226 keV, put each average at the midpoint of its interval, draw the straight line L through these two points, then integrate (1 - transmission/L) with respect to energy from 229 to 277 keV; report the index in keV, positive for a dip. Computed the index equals 2.81 keV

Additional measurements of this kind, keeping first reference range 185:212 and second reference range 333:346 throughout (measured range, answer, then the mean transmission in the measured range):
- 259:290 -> -4.4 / 340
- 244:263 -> 2.1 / 274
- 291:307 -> -2.4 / 331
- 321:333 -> 0.6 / 262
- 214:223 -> -0.1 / 325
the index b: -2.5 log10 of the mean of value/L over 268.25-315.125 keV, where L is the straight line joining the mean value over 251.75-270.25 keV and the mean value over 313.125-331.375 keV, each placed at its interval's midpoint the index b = -0.24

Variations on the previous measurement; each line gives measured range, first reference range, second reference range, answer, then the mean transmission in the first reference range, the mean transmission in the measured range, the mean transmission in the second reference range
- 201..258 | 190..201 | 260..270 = -0.01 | 333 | 319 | 296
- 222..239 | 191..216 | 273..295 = 0.02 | 331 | 335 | 362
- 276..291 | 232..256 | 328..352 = -0.22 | 314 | 365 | 274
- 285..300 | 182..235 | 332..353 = -0.14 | 331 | 341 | 280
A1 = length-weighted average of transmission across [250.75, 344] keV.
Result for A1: 308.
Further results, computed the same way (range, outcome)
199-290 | 326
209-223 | 327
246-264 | 267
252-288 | 322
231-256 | 315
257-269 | 276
